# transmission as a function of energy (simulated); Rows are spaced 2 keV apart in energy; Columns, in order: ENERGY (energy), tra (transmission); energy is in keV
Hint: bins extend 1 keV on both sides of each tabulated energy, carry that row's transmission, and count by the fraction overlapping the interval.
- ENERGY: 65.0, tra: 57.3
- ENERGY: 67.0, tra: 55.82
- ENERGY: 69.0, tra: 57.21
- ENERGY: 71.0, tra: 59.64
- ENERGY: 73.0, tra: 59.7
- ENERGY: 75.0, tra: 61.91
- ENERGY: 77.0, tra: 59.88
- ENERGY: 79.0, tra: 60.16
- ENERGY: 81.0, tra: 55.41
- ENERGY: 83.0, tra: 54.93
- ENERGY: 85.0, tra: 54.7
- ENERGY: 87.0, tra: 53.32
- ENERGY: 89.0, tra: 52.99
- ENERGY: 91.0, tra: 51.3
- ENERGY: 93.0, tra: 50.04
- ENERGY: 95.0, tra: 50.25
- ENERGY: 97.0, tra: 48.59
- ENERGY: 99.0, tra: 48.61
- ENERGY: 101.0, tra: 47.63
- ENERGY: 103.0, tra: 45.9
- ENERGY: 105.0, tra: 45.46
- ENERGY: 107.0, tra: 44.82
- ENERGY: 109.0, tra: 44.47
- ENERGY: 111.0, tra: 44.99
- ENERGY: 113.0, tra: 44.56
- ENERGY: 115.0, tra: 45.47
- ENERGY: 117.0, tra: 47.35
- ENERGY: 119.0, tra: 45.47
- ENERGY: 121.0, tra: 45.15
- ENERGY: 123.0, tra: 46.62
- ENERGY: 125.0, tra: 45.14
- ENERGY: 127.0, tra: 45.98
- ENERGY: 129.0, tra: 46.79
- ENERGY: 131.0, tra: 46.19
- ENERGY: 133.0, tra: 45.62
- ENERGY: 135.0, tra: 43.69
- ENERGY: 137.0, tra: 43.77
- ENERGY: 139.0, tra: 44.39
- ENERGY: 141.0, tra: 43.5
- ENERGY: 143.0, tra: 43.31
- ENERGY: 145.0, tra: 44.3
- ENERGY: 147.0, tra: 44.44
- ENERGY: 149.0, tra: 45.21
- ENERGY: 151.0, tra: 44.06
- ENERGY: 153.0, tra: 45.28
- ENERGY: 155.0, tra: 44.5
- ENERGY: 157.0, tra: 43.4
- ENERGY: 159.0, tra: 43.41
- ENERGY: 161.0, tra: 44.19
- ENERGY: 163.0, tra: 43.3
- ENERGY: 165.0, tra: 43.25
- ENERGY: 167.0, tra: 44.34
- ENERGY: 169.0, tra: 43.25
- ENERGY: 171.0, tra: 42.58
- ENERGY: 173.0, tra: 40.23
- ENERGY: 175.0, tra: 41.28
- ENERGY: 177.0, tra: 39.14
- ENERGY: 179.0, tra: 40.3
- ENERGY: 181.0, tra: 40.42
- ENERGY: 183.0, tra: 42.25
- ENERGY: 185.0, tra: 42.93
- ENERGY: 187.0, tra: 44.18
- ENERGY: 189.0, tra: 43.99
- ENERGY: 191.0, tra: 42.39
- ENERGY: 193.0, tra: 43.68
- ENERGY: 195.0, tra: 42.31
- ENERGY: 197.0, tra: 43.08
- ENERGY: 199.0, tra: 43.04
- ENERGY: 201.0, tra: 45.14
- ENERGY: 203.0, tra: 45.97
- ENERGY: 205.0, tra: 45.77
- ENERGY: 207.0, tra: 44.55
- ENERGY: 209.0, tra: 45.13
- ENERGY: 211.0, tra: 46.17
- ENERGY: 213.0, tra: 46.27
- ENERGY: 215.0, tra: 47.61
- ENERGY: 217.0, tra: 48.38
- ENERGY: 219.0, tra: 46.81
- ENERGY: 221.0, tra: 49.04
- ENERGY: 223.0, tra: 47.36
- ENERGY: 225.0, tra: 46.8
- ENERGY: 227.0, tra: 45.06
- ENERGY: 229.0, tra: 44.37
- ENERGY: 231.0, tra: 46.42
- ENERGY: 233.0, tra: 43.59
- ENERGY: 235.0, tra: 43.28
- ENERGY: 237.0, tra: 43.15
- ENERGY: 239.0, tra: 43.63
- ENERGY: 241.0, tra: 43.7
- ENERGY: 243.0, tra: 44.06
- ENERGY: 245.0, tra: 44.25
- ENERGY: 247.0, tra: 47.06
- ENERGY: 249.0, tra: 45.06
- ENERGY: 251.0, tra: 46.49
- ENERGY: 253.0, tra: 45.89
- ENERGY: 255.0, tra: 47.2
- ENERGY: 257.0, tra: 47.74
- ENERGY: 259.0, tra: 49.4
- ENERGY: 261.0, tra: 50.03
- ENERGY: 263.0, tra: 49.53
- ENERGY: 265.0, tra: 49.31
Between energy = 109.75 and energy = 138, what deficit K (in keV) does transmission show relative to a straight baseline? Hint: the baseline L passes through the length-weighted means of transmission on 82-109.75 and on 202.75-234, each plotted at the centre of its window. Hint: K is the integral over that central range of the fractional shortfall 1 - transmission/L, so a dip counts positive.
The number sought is 1.9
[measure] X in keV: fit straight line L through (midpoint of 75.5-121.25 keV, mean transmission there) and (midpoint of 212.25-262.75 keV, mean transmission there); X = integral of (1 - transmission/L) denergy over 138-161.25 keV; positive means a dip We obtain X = 2.1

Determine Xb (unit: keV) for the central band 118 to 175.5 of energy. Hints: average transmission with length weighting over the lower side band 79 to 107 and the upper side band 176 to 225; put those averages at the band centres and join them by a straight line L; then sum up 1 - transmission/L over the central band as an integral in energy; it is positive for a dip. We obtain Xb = 4.10 keV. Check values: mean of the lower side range 50.8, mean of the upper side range 44.5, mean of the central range 44.3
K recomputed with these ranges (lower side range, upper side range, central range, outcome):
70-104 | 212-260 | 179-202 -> 2.6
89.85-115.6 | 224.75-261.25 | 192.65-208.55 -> 0.6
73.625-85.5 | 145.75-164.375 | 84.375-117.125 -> 3.6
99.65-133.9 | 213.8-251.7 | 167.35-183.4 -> 1.5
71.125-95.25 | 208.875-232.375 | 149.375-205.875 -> 7.2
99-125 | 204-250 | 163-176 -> 0.9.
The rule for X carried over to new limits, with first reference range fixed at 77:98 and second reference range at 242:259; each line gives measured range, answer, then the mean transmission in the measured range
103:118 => 2.0 keV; 45.3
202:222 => 0.6 keV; 46.6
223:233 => 0.3 keV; 45.6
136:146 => 1.4 keV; 43.9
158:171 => 1.7 keV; 43.5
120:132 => 1.3 keV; 46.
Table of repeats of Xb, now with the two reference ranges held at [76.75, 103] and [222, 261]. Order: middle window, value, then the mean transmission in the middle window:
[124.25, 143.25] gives 2.1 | 44.9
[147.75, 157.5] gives 1.0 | 44.5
